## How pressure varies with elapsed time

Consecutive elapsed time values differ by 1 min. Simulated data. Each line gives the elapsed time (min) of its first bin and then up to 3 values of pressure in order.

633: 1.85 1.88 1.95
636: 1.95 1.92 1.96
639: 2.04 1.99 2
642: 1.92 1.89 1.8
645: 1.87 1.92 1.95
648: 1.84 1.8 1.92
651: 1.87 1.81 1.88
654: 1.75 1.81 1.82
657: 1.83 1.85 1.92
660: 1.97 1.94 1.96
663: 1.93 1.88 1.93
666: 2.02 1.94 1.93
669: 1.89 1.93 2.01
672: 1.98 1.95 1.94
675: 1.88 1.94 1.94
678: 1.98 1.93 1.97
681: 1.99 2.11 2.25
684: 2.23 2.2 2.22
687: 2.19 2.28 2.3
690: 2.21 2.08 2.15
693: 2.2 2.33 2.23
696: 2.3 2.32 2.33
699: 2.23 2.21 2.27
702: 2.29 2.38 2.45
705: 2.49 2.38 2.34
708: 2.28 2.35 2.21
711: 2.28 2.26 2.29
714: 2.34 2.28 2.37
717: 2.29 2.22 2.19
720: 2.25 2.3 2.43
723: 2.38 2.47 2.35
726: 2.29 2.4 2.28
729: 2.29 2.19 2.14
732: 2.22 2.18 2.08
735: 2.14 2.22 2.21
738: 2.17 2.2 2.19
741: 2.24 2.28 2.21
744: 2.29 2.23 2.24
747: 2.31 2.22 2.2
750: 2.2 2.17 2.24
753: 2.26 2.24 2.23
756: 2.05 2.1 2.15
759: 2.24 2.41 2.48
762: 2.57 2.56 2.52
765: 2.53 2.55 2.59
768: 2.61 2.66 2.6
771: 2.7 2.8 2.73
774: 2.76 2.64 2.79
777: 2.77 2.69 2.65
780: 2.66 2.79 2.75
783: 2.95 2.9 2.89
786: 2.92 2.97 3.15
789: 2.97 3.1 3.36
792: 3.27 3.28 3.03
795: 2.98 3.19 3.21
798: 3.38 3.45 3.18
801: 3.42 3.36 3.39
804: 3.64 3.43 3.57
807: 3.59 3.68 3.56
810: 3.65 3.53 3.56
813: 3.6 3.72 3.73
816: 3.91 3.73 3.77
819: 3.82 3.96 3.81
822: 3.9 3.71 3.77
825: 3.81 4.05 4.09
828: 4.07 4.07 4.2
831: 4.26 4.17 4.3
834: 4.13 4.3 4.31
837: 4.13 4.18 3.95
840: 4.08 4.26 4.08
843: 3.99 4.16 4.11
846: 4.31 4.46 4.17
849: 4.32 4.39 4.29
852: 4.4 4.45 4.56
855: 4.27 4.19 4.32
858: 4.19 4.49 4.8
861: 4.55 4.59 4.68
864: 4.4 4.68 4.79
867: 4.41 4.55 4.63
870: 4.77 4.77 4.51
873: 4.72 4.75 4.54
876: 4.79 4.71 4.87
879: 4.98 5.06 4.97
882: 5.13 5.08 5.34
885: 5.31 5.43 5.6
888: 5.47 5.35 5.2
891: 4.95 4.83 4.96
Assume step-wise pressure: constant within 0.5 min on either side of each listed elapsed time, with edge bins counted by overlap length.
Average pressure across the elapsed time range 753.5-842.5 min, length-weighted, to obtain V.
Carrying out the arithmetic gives 3.28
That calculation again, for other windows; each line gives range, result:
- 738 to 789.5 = 2.51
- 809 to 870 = 4.16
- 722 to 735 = 2.27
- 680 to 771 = 2.29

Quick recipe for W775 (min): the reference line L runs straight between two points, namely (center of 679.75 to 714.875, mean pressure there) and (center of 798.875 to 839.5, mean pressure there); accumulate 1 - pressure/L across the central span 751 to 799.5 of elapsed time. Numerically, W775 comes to 8.0 min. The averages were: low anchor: 2.26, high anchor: 3.82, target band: 2.73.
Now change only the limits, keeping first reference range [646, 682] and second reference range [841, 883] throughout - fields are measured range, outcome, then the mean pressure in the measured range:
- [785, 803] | 2.2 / 3.19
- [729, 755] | 6.5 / 2.21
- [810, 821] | 0.5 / 3.73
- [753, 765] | 3.2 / 2.33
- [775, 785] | 2.0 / 2.77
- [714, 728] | 1.8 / 2.32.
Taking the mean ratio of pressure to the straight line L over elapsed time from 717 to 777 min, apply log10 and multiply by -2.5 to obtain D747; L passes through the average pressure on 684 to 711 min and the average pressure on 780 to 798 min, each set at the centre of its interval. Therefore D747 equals 0.15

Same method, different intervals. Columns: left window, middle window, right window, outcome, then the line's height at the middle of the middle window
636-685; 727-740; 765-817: 0.18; 2.6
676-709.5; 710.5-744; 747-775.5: 0.03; 2.32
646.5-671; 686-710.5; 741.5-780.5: -0.09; 2.1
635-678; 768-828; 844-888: 0.15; 3.77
